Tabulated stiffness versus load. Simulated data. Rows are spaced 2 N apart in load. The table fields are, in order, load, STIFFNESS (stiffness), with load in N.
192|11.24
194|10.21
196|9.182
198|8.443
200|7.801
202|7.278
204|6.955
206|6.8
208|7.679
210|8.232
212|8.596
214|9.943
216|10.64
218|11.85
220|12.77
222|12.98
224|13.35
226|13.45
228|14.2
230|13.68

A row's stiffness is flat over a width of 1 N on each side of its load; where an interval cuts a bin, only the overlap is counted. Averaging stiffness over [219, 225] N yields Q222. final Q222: 13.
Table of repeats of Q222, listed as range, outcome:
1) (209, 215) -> 8.92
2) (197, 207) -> 7.46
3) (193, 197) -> 9.7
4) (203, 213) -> 7.65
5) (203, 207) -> 6.88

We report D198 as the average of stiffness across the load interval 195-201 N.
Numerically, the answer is 8.48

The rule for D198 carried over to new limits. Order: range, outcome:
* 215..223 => 12.1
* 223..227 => 13.4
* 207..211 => 7.96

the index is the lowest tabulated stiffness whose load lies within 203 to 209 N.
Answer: 6.8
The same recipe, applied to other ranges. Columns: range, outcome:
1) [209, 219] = 8.232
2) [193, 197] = 9.182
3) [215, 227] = 10.64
